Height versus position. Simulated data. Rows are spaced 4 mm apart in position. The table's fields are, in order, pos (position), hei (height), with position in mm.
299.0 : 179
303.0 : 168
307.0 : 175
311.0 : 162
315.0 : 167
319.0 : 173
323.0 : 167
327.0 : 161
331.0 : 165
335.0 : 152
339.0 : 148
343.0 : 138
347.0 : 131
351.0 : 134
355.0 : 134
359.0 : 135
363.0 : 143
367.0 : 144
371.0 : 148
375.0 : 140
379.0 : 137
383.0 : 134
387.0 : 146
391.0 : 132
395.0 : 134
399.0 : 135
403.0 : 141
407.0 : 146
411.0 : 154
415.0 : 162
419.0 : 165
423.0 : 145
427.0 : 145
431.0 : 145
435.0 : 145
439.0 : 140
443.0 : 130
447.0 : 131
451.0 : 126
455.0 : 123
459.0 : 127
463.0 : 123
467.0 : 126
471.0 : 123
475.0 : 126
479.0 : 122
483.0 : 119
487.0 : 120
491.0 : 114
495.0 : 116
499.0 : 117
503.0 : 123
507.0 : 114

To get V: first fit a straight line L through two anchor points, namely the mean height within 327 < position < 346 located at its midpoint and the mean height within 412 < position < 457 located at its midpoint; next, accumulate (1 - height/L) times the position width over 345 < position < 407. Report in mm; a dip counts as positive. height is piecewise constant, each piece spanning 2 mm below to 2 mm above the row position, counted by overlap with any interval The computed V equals 3.80 mm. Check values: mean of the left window 151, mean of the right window 142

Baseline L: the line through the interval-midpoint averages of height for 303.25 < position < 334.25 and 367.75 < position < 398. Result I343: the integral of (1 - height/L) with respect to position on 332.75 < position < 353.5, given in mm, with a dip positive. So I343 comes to 2.0 mm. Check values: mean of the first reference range 167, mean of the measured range 141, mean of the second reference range 139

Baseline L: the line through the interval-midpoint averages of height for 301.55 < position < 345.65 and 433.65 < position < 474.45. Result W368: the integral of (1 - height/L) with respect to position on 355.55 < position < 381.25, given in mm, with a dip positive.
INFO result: 1.6 mm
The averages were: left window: 161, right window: 129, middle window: 141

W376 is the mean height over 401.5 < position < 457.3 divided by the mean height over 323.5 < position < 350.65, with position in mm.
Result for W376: 0.96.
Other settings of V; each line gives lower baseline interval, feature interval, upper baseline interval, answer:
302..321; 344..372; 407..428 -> 4.19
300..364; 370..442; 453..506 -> -3.44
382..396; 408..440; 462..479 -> -4.58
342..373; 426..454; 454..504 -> -2.15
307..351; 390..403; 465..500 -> 0.51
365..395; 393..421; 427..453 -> -1.97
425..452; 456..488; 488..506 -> 0.71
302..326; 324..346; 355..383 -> 0.74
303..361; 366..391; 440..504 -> 0.49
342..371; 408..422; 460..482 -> -2.95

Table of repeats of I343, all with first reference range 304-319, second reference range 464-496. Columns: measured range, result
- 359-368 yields 0.7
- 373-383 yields 0.8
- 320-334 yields 0.0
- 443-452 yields 0.1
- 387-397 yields 0.7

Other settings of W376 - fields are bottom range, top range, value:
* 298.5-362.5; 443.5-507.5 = 0.79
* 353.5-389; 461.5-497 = 0.86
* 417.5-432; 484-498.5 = 0.78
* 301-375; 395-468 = 0.92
